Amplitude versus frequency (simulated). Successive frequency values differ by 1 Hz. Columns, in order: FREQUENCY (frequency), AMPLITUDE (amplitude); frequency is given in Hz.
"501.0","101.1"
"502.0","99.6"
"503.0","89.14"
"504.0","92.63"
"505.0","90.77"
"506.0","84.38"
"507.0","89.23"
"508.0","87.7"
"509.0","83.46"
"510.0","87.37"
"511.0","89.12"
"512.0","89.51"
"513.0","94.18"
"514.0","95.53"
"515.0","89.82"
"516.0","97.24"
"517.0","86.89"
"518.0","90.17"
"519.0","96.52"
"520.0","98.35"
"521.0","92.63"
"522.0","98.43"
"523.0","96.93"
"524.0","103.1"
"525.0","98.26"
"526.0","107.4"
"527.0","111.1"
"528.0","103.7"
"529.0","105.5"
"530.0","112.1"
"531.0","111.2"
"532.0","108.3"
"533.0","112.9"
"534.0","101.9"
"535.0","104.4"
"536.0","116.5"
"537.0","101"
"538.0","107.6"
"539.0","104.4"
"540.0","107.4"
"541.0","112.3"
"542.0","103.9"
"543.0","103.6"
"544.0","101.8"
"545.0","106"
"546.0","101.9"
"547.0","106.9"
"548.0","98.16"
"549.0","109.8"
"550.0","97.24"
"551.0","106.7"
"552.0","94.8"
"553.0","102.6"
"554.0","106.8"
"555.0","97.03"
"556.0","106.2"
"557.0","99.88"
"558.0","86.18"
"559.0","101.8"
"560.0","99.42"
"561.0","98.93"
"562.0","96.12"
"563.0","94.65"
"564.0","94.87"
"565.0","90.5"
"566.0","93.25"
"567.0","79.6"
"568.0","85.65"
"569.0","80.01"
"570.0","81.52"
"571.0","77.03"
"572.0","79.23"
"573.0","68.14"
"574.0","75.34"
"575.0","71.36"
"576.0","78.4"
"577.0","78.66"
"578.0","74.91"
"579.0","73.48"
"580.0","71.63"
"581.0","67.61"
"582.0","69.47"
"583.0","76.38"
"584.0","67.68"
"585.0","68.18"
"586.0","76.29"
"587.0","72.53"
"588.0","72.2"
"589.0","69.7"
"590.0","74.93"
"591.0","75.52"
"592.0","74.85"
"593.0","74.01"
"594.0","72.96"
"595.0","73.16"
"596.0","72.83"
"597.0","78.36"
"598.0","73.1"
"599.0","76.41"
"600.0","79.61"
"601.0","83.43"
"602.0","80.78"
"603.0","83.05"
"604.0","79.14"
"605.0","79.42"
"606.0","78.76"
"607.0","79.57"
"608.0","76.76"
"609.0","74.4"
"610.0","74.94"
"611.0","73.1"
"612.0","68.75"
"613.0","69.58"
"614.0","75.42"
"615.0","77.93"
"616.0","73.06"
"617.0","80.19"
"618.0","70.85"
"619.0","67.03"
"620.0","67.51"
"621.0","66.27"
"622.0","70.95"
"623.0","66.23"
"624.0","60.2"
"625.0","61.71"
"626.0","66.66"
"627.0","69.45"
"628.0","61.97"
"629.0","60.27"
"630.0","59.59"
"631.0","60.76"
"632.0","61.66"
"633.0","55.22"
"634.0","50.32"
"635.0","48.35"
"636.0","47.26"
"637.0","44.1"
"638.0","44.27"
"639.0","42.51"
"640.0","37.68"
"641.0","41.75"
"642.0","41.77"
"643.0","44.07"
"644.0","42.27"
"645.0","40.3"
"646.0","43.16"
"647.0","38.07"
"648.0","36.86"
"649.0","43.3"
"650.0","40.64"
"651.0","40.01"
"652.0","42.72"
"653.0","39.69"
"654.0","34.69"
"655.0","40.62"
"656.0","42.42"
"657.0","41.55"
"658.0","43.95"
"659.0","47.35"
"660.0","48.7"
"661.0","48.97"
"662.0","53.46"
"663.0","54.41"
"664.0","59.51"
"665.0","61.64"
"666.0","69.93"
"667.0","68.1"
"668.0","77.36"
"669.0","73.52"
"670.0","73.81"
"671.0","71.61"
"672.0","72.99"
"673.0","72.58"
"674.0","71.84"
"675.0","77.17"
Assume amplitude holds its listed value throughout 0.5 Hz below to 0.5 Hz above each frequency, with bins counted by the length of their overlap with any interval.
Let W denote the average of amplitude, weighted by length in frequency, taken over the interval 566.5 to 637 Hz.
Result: 71.5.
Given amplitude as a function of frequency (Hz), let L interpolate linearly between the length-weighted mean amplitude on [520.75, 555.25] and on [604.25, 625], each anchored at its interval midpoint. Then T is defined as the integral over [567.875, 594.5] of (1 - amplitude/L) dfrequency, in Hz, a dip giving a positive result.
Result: 3.8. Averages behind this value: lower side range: 105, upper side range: 72.4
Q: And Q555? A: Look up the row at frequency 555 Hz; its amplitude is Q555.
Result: 97.03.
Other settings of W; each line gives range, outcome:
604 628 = 71.6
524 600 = 90.5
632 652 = 43.7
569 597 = 73.8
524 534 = 107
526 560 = 105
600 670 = 59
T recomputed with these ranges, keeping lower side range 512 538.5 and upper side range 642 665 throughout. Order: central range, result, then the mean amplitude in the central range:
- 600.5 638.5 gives -5.0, 67.6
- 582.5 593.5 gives 0.1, 72.9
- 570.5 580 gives 0.5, 75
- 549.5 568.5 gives -2.2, 96.4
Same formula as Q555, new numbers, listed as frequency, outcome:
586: 76.29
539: 104.4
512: 89.51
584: 67.68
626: 66.66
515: 89.82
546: 101.9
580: 71.63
